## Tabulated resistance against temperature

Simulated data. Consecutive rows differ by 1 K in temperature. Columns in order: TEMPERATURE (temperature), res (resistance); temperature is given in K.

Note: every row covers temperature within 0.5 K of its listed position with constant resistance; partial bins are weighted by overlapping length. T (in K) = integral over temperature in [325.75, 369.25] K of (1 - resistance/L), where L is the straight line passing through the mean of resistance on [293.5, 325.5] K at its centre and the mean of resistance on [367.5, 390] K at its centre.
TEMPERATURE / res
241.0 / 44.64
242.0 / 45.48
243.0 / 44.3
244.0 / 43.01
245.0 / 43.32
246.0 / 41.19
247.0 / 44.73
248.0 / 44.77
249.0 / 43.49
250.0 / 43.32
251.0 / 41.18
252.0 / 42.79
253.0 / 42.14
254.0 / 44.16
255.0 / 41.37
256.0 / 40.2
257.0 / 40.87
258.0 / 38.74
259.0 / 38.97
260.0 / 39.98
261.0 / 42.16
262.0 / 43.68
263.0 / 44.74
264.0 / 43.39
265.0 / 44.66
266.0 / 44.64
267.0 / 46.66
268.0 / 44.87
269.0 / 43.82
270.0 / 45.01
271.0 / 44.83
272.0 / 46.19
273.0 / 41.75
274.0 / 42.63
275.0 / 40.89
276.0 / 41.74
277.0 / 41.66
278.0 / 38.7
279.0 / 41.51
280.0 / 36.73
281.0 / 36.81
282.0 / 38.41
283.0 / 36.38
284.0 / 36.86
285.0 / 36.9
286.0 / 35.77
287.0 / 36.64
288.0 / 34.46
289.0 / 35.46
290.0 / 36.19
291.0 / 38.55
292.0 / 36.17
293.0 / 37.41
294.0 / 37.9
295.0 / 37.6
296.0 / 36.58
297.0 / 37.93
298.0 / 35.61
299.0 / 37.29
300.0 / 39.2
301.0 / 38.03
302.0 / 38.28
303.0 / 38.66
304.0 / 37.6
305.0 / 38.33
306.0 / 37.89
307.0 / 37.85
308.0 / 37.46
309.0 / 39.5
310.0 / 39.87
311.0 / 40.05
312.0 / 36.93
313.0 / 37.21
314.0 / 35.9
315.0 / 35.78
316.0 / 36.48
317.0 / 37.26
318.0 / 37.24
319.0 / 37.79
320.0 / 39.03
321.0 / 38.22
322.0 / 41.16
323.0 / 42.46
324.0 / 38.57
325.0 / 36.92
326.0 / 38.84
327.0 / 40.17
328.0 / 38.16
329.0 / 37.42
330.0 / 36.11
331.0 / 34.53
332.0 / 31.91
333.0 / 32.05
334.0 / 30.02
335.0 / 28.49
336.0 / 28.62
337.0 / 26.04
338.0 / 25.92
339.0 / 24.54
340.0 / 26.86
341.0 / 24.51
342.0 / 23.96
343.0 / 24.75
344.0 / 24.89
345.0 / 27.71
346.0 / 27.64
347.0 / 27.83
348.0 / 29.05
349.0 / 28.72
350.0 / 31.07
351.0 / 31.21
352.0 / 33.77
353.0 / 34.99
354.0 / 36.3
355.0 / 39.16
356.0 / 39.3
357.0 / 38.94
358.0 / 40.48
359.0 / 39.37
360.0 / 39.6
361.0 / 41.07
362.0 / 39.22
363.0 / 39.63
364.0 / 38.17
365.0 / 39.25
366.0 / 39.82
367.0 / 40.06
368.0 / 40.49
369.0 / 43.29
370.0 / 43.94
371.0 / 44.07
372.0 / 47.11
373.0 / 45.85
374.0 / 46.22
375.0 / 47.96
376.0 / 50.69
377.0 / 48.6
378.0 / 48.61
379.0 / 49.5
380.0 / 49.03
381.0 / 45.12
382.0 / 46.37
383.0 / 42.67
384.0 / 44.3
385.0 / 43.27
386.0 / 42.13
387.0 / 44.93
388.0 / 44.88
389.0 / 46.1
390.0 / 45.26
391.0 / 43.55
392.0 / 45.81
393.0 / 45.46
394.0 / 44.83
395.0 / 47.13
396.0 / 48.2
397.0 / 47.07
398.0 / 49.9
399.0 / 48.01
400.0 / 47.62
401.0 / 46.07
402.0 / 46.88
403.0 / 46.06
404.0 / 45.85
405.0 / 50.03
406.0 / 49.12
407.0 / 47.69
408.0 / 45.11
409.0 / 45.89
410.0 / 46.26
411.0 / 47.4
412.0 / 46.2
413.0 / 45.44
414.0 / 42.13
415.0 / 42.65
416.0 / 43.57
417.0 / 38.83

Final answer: 8.9 K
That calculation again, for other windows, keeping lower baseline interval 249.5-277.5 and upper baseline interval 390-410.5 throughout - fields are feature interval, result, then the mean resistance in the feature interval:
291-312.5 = 2.92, 37.9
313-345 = 8.10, 33.3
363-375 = 0.84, 42.7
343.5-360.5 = 4.44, 33.5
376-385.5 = -0.08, 46.6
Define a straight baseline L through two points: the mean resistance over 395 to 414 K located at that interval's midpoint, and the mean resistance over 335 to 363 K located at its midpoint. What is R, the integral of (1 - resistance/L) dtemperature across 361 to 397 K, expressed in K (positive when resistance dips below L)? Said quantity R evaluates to -4.2 K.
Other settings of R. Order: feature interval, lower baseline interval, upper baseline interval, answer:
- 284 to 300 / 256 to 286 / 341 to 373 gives 1.3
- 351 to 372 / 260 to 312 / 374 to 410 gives 2.4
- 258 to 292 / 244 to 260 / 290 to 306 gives -0.6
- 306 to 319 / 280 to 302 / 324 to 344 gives -1.4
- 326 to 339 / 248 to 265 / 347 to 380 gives 2.7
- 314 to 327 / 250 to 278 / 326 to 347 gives -2.2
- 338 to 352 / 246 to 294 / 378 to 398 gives 5.3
